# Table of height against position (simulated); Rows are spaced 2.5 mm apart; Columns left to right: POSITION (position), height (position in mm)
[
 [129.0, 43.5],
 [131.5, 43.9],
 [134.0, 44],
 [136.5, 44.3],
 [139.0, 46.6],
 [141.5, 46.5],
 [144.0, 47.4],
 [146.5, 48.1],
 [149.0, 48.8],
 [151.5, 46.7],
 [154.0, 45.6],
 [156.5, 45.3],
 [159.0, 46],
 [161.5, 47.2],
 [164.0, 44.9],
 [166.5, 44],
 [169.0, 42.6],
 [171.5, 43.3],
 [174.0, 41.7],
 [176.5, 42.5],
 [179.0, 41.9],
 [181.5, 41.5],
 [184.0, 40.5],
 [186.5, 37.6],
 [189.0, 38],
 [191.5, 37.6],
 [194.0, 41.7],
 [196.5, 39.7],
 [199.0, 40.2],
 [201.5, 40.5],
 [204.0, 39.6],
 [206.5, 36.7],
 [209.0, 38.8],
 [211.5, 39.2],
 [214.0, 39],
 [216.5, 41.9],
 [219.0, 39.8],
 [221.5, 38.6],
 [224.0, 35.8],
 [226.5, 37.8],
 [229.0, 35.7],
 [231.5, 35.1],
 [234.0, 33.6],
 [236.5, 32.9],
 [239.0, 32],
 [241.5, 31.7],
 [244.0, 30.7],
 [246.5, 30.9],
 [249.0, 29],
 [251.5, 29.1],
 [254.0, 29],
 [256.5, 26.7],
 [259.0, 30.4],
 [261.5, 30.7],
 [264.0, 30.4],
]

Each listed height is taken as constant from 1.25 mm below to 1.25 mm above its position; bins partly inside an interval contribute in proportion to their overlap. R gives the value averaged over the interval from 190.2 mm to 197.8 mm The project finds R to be 39.7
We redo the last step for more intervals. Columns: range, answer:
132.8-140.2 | 45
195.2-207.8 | 39.3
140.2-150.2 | 47.7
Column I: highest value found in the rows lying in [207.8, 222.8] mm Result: 41.9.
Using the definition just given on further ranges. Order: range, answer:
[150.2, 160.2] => 46.7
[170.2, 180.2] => 43.3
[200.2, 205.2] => 40.5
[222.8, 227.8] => 37.8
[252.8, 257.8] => 29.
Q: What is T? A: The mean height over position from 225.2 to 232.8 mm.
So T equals 36.2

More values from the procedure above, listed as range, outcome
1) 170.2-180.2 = 42.4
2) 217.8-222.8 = 39.2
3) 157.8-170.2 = 44.9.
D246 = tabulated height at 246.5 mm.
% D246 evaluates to 30.9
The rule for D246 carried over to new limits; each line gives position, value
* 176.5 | 42.5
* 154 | 45.6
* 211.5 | 39.2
